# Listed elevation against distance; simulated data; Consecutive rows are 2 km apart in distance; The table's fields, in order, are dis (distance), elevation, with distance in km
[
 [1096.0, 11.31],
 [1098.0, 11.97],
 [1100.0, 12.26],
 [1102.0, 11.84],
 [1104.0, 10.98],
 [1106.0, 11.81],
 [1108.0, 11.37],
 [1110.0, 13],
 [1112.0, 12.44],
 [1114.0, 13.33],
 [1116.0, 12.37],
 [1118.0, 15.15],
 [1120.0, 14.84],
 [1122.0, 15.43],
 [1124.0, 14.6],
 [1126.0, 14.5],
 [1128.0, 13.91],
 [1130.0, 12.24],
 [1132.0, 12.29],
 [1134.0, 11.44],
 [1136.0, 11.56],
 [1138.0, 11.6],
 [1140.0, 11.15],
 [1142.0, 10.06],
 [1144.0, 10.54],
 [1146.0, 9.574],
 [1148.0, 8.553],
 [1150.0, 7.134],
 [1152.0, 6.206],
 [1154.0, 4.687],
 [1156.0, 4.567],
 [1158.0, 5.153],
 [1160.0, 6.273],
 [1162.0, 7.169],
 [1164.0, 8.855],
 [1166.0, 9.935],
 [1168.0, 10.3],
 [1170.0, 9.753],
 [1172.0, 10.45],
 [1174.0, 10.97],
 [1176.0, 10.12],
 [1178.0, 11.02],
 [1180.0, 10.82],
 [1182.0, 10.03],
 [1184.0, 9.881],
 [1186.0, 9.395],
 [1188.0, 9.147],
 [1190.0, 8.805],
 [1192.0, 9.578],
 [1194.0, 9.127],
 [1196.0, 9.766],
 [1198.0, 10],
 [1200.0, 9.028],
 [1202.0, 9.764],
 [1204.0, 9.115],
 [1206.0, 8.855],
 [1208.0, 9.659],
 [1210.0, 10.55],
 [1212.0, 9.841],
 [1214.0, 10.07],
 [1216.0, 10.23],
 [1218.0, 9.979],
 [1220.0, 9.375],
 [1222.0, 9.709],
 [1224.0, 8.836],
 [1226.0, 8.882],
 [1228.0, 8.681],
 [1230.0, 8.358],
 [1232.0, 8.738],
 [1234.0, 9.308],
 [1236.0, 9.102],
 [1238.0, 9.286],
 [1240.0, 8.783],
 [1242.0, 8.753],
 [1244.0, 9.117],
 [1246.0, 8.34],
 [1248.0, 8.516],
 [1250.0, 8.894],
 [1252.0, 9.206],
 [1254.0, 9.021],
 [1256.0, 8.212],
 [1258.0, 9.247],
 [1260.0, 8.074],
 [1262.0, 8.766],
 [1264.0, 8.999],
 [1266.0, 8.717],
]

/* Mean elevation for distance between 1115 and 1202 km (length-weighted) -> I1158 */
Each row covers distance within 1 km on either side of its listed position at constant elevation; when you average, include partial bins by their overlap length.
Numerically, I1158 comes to 10.2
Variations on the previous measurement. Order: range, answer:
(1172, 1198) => 9.91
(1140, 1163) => 7.43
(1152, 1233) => 9.1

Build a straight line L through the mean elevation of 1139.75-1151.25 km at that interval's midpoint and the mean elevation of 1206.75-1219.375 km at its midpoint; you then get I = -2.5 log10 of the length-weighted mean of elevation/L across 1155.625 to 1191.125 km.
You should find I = 0.06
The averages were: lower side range 9.32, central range 9.12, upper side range 10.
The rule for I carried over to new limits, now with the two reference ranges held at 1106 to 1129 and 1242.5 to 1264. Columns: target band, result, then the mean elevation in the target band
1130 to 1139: 0.11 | 11.8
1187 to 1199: 0.16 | 9.4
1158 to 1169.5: 0.40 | 8.27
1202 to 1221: 0.05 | 9.74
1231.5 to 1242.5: 0.04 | 9.02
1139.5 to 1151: 0.32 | 9.43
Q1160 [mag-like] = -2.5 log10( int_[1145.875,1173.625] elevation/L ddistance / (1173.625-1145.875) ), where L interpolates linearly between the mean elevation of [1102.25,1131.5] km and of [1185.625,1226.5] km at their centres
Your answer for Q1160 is 0.41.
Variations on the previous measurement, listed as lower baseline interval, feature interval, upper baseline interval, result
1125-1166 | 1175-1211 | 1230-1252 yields -0.07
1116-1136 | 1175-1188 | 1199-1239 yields 0.10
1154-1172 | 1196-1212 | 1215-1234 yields -0.10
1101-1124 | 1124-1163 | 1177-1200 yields 0.23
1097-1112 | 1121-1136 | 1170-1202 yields -0.18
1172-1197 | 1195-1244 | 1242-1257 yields -0.01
